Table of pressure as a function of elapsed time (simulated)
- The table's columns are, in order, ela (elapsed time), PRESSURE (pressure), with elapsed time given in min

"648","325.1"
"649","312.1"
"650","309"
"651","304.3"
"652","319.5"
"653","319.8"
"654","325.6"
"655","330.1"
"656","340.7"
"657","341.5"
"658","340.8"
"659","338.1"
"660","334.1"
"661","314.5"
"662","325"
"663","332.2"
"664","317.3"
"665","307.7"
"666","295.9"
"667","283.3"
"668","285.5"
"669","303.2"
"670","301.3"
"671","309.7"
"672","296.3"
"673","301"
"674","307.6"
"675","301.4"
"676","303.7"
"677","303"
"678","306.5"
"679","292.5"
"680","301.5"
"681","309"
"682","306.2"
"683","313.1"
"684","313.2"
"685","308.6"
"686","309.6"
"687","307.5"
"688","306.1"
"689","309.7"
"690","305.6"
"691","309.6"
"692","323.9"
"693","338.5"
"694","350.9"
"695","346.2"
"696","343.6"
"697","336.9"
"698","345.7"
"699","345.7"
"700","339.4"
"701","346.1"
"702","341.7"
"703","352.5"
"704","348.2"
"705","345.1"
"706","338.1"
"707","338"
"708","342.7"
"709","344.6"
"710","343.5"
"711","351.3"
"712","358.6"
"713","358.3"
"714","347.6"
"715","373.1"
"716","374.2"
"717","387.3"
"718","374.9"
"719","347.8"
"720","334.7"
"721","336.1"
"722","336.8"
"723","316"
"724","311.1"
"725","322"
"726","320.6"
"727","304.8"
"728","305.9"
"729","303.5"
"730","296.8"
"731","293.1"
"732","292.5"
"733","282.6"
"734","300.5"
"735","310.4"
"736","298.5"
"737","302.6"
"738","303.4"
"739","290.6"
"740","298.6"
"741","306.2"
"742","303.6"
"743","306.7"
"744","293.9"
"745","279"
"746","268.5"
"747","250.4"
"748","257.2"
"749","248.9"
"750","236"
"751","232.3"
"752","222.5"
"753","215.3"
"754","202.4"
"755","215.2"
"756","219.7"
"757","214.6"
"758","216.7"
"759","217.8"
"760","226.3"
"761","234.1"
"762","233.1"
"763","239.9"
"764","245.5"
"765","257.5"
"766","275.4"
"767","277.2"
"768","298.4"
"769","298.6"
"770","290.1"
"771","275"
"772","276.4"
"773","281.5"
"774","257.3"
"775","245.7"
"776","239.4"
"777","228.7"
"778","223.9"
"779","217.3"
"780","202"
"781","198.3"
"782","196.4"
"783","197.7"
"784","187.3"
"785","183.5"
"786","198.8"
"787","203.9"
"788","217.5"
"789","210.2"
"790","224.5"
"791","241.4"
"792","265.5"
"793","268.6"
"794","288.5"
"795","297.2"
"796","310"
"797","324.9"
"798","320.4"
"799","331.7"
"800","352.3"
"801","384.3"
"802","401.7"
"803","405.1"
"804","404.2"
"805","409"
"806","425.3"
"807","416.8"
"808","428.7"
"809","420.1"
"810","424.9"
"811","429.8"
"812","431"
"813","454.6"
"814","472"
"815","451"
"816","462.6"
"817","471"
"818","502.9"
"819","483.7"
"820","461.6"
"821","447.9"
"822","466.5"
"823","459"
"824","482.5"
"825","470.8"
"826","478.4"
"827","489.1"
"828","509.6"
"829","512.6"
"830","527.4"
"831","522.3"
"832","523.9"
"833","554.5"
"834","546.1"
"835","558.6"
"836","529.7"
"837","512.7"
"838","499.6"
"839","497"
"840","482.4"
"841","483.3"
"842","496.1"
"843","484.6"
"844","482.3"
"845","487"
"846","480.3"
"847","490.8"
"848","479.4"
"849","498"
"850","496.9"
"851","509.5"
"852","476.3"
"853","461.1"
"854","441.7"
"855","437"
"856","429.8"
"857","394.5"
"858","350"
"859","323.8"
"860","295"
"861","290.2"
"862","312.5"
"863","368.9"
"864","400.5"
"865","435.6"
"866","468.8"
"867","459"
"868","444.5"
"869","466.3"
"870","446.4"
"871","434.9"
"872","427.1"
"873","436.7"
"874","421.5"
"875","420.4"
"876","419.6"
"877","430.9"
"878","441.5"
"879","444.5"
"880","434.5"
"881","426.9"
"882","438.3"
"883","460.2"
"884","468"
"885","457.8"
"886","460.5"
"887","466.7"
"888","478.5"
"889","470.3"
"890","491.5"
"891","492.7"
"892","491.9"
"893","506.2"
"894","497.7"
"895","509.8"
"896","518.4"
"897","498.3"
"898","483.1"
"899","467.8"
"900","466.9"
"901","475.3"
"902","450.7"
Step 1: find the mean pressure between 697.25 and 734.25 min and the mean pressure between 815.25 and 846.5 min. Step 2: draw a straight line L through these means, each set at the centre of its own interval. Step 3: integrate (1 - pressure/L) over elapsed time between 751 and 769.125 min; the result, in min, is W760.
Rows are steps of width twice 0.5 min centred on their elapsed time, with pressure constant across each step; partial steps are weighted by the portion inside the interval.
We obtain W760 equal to 7.27 min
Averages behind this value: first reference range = 335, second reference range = 495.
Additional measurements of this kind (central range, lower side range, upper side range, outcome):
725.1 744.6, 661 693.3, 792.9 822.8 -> 2.8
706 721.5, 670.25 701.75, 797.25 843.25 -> -0.3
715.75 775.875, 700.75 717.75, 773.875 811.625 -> 8.8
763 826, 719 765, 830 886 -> 5.2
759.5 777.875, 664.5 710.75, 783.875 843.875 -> 5.8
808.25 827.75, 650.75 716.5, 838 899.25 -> -2.1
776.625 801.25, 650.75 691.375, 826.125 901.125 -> 9.4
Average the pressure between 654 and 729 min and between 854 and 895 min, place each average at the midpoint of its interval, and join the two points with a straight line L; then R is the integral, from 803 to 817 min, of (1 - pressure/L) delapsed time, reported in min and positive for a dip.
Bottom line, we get -1.4 min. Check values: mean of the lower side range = 327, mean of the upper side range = 432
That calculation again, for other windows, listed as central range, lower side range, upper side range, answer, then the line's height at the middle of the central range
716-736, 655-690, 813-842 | 2.8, 374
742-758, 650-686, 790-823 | 5.1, 361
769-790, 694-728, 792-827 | 8.7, 391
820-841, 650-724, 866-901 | -3.8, 425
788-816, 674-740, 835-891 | 2.7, 400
